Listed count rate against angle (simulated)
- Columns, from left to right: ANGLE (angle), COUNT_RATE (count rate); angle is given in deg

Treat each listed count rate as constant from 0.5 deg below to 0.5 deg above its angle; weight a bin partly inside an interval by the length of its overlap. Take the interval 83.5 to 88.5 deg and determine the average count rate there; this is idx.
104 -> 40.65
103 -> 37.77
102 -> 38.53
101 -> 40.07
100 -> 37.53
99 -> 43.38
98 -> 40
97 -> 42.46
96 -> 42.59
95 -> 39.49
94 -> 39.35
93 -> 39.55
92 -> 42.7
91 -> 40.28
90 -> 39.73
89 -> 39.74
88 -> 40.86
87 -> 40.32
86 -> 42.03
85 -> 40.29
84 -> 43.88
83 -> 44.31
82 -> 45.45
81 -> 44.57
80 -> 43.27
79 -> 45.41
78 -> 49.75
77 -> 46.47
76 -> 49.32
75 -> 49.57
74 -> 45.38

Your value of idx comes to 41.5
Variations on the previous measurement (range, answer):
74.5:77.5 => 48.5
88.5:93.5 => 40.4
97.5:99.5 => 41.7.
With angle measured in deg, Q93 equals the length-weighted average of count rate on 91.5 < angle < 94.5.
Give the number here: 40.5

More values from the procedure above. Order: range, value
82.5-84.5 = 44.1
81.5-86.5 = 43.2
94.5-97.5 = 41.5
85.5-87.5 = 41.2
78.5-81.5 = 44.4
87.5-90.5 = 40.1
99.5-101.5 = 38.8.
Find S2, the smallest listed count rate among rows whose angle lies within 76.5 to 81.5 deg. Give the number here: 43.27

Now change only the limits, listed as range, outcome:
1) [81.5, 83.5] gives 44.31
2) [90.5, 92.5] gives 40.28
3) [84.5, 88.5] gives 40.29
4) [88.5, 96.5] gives 39.35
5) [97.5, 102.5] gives 37.53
